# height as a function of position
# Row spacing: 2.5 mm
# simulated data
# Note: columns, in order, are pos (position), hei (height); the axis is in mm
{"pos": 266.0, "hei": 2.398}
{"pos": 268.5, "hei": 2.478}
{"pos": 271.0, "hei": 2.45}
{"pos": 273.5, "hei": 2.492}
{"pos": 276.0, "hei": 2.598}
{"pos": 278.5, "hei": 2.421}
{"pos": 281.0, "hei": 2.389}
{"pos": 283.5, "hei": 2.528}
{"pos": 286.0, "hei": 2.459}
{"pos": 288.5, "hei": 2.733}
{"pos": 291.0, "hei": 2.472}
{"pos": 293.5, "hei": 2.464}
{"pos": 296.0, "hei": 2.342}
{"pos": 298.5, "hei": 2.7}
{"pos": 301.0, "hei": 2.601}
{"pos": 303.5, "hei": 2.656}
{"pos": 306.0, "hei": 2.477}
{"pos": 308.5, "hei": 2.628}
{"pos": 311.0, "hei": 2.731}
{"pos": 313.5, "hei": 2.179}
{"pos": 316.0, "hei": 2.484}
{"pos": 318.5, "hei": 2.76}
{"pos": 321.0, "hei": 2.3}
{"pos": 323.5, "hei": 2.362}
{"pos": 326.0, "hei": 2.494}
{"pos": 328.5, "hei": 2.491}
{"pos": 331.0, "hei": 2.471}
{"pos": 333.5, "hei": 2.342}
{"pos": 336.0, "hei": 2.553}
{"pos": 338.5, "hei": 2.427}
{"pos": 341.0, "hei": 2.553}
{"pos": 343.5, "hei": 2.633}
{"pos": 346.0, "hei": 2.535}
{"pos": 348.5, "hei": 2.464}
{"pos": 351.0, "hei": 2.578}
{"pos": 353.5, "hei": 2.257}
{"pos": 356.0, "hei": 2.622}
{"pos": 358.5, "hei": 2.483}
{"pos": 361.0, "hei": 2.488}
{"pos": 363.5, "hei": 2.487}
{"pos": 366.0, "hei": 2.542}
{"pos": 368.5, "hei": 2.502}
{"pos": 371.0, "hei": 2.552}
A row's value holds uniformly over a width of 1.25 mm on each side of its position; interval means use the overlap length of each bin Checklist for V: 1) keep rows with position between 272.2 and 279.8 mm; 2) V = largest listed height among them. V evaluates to 2.598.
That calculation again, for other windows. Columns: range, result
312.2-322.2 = 2.76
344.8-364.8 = 2.622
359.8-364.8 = 2.488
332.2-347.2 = 2.633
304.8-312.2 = 2.731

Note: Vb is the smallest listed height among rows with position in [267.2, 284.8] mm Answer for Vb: 2.389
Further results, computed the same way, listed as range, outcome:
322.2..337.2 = 2.342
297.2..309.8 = 2.477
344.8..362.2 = 2.257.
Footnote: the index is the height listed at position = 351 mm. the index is 2.578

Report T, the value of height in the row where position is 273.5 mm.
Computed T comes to 2.492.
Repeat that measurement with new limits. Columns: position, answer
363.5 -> 2.487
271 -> 2.45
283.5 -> 2.528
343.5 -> 2.633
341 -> 2.553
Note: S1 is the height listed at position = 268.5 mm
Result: 2.478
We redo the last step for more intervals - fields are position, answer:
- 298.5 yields 2.7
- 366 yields 2.542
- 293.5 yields 2.464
